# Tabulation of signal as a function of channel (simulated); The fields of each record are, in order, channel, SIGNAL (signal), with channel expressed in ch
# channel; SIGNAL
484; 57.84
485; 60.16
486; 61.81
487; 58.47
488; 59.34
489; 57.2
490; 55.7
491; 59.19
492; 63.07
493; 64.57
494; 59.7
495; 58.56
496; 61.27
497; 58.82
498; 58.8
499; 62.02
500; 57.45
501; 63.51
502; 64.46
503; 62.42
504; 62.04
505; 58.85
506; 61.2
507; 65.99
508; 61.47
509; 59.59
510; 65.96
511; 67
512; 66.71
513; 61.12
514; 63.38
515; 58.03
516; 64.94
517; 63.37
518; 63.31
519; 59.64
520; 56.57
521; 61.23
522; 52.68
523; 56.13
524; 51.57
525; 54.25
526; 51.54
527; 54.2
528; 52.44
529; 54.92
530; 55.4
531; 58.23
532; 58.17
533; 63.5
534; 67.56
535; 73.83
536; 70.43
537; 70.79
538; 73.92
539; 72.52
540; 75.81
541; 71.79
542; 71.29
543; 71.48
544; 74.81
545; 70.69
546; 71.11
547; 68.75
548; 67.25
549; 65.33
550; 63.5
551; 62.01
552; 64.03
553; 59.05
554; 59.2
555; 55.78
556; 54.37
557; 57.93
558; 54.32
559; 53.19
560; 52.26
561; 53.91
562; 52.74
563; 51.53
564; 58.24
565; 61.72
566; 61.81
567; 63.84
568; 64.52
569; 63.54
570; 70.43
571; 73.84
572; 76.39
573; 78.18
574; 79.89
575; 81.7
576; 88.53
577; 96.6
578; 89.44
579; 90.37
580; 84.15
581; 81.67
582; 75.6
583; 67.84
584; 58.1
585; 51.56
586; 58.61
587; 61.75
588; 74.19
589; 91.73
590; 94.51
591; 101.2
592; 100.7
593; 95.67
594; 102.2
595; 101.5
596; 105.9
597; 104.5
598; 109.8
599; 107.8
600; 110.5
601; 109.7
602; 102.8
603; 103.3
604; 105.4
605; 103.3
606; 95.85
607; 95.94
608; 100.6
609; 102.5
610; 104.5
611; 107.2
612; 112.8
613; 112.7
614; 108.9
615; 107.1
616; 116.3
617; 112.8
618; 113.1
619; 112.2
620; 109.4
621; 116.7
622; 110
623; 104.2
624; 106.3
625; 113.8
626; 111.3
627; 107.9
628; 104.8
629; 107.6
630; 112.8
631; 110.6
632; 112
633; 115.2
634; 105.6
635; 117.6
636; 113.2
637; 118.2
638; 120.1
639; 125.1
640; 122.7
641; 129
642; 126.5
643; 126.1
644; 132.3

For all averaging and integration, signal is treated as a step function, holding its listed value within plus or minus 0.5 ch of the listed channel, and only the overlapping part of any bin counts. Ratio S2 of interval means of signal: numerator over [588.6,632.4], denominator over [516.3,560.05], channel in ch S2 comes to 1.7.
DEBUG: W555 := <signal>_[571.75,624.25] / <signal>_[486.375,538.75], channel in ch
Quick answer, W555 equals 1.6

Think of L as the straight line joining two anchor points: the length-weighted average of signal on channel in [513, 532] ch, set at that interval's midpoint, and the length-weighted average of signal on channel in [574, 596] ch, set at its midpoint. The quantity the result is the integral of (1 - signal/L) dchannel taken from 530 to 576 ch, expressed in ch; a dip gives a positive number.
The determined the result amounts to 2.77 ch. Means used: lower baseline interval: 57.4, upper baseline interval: 83.7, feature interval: 65.6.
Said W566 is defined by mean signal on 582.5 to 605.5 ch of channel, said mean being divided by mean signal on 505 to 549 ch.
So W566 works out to 1.45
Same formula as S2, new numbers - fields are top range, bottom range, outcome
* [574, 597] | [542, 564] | 1.38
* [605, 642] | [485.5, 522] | 1.82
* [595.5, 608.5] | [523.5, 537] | 1.76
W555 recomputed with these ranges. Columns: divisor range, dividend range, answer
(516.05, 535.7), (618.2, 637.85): 1.90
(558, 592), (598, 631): 1.50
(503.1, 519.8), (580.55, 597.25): 1.34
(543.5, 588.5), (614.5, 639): 1.66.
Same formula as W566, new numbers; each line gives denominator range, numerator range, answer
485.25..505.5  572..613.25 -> 1.53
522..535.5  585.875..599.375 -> 1.64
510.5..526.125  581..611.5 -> 1.56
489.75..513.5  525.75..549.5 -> 1.07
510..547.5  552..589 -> 1.06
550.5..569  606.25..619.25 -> 1.86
